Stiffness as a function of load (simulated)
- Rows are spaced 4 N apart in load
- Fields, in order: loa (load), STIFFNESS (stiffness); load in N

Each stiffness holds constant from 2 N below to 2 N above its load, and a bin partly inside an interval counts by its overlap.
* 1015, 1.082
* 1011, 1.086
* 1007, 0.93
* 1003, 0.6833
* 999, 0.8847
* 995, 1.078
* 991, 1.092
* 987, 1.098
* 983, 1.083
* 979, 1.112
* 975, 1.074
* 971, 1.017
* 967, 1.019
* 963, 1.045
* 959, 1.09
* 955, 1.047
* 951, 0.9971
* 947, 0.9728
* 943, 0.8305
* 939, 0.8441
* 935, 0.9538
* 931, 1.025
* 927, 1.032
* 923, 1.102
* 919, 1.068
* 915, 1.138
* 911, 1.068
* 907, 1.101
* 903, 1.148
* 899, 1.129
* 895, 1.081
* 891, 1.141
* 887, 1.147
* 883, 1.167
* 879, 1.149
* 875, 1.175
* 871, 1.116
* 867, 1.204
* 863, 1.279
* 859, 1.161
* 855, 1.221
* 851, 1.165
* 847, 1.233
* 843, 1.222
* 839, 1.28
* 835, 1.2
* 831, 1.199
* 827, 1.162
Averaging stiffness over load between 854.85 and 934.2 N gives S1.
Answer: 1.13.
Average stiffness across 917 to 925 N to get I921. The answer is 1.08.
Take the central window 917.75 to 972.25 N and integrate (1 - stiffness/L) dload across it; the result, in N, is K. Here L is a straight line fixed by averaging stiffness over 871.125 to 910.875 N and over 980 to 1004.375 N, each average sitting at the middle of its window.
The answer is 3.0 N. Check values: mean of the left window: 1.13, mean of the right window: 0.999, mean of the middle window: 1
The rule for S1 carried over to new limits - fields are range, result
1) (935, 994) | 1.02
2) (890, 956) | 1.04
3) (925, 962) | 0.979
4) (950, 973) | 1.04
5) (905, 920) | 1.1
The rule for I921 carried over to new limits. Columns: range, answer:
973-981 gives 1.09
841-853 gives 1.21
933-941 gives 0.899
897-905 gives 1.14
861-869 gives 1.24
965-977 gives 1.04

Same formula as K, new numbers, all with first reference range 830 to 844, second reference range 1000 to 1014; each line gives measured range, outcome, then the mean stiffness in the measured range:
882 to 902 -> -0.1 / 1.13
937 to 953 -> 1.8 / 0.911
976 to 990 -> -2.0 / 1.1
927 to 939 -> 0.9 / 0.972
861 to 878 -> -0.3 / 1.19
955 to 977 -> -1.4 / 1.05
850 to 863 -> -0.1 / 1.2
